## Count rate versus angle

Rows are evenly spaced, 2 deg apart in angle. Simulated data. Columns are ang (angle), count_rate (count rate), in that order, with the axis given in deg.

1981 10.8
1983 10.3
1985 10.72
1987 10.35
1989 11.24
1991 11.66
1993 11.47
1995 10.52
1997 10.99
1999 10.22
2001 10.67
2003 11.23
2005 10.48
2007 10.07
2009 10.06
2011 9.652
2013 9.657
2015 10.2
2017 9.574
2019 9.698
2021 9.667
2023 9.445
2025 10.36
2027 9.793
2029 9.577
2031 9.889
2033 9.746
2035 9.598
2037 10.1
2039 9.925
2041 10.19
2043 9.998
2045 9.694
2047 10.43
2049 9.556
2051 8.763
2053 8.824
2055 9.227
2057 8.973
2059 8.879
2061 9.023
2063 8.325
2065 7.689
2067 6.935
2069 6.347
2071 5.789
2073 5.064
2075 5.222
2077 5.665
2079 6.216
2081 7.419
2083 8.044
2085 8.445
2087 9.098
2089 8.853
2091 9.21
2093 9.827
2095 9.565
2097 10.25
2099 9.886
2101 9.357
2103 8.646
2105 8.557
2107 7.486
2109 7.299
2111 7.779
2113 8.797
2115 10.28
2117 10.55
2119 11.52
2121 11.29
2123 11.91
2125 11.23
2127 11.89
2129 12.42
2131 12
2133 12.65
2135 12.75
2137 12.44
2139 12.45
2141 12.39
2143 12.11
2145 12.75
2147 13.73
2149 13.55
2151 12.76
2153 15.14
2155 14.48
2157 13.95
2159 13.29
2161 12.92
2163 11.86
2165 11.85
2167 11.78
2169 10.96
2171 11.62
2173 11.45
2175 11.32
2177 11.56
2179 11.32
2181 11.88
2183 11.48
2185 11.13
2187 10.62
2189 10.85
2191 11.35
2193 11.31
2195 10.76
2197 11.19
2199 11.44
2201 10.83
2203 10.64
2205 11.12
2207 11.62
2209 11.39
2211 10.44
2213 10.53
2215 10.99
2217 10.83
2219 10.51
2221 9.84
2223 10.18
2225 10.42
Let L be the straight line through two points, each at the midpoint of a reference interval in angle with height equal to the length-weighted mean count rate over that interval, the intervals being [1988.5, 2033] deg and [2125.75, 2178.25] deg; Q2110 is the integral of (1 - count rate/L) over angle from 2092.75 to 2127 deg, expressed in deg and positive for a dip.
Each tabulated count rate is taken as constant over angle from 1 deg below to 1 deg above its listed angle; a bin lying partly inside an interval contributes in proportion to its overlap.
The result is 6.2 deg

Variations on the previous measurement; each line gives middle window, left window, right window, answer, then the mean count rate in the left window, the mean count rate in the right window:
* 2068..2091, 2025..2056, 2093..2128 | 6.4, 9.71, 9.78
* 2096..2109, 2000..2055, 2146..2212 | 2.3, 9.87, 11.9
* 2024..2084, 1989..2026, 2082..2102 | 7.8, 10.3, 9.25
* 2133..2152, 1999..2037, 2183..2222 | -3.8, 9.98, 10.9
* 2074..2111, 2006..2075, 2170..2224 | 5.6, 9.08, 11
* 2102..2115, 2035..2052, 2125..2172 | 3.7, 9.82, 12.7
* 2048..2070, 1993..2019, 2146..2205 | 4.9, 10.3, 12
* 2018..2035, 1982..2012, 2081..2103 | 0.7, 10.6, 9.14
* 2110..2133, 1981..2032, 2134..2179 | 2.1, 10.3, 12.6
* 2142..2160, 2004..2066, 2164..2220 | -4.6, 9.58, 11.2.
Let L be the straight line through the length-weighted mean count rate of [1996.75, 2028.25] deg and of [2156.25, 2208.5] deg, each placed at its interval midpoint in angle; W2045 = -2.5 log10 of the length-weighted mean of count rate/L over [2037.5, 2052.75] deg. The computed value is 0.07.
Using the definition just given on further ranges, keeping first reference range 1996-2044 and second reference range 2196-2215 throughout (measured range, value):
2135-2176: -0.18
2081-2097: 0.16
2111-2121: 0.04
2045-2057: 0.09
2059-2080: 0.46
